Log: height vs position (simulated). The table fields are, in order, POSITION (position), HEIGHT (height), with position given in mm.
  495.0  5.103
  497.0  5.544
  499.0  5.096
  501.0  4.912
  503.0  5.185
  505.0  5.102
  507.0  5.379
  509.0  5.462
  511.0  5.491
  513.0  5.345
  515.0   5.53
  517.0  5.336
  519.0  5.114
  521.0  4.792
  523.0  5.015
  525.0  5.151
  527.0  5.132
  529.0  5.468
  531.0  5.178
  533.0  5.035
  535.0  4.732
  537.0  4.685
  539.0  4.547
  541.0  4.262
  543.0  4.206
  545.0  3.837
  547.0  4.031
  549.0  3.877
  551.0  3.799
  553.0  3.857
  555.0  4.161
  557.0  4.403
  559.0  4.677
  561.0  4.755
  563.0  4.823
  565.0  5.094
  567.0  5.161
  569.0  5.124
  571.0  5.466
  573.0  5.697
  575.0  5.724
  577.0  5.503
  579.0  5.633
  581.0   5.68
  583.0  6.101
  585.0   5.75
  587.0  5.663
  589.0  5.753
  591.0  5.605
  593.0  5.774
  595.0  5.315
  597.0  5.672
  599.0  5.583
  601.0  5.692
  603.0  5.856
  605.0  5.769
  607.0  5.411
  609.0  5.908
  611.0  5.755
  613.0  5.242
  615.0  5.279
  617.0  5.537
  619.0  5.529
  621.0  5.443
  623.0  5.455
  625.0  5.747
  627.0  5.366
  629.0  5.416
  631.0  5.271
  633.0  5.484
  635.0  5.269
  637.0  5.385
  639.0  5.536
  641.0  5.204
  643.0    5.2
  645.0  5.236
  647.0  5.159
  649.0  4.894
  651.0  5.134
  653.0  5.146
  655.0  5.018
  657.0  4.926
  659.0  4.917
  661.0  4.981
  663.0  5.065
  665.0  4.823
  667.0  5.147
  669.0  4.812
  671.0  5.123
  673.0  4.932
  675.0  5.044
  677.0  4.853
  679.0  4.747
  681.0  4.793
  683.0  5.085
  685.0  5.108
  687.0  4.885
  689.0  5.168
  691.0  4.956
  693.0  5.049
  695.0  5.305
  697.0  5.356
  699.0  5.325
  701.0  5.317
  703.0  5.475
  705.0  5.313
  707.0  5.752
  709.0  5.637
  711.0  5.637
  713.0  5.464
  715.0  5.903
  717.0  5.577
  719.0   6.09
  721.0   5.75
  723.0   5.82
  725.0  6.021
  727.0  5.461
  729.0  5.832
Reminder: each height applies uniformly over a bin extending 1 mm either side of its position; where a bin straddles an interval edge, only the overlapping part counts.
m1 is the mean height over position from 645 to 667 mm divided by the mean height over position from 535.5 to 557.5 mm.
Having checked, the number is 1.21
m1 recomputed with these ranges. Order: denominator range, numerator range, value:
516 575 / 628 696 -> 1.07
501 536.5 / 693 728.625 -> 1.08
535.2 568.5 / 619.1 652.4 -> 1.21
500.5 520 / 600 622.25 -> 1.05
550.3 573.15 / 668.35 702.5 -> 1.07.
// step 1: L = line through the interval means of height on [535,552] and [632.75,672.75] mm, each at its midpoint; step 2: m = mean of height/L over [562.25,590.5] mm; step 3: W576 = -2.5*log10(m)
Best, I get -0.23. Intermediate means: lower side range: 4.19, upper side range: 5.11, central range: 5.52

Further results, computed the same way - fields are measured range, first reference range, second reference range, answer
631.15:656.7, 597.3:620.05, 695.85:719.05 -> 0.07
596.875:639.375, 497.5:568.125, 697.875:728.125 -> -0.06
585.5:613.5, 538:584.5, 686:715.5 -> -0.14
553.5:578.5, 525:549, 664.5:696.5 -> -0.07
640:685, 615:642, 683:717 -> 0.08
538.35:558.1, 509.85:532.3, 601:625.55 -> 0.29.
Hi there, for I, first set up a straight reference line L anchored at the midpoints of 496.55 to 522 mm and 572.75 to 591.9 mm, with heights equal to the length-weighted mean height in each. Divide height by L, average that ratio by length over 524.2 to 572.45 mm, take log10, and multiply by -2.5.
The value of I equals 0.18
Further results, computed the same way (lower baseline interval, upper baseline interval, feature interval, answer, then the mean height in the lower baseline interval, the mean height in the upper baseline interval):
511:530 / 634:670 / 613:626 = -0.07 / 5.22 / 5.1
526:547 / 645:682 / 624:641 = -0.11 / 4.68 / 4.98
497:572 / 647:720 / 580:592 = -0.16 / 4.85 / 5.19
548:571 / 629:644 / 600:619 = -0.11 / 4.56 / 5.34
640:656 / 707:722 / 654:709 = 0.07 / 5.12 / 5.72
